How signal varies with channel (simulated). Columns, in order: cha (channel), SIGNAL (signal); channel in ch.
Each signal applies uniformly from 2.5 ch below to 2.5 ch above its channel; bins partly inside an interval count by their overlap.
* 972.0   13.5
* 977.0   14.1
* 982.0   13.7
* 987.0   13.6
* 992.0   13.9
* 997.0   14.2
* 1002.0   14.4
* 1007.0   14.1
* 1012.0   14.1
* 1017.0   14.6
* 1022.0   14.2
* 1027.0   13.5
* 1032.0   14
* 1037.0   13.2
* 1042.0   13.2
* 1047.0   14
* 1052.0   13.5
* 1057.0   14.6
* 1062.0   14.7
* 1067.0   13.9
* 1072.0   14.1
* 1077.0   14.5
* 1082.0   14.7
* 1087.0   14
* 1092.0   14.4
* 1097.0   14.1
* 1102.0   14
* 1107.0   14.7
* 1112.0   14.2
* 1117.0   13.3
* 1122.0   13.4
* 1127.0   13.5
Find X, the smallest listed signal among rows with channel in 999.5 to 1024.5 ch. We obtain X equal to 14.1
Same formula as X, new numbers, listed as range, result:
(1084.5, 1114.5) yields 14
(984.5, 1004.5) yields 13.6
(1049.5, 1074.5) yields 13.5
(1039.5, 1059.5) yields 13.2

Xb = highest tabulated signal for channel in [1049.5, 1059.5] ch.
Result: 14.6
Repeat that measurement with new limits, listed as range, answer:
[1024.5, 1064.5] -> 14.7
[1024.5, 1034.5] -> 14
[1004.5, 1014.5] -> 14.1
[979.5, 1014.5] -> 14.4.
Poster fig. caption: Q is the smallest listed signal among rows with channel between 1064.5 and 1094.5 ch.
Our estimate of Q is 13.9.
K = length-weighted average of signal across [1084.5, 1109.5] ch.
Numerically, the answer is 14.2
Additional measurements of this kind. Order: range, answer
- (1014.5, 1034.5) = 14.1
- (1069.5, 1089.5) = 14.3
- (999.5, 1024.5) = 14.3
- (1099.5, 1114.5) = 14.3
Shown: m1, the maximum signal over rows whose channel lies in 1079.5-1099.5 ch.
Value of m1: 14.7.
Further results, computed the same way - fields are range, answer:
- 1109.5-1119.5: 14.2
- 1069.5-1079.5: 14.5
